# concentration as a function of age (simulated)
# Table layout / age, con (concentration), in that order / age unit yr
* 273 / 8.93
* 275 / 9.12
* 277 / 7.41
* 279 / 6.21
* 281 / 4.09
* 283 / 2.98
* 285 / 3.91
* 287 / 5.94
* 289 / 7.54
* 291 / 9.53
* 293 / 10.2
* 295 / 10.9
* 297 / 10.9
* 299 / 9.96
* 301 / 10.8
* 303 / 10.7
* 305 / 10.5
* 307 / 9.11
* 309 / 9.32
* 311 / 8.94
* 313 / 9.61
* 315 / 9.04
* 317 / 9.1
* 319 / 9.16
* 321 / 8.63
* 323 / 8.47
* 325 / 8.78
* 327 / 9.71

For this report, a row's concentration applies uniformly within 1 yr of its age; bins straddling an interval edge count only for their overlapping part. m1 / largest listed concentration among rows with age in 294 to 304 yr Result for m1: 10.9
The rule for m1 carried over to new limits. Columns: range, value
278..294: 10.2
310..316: 9.61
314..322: 9.16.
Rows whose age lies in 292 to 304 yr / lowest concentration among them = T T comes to 9.96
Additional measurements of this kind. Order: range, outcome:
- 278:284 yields 2.98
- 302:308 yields 9.11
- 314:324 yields 8.47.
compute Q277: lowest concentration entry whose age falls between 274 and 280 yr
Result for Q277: 6.21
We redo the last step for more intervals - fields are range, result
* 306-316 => 8.94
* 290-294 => 9.53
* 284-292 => 3.91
